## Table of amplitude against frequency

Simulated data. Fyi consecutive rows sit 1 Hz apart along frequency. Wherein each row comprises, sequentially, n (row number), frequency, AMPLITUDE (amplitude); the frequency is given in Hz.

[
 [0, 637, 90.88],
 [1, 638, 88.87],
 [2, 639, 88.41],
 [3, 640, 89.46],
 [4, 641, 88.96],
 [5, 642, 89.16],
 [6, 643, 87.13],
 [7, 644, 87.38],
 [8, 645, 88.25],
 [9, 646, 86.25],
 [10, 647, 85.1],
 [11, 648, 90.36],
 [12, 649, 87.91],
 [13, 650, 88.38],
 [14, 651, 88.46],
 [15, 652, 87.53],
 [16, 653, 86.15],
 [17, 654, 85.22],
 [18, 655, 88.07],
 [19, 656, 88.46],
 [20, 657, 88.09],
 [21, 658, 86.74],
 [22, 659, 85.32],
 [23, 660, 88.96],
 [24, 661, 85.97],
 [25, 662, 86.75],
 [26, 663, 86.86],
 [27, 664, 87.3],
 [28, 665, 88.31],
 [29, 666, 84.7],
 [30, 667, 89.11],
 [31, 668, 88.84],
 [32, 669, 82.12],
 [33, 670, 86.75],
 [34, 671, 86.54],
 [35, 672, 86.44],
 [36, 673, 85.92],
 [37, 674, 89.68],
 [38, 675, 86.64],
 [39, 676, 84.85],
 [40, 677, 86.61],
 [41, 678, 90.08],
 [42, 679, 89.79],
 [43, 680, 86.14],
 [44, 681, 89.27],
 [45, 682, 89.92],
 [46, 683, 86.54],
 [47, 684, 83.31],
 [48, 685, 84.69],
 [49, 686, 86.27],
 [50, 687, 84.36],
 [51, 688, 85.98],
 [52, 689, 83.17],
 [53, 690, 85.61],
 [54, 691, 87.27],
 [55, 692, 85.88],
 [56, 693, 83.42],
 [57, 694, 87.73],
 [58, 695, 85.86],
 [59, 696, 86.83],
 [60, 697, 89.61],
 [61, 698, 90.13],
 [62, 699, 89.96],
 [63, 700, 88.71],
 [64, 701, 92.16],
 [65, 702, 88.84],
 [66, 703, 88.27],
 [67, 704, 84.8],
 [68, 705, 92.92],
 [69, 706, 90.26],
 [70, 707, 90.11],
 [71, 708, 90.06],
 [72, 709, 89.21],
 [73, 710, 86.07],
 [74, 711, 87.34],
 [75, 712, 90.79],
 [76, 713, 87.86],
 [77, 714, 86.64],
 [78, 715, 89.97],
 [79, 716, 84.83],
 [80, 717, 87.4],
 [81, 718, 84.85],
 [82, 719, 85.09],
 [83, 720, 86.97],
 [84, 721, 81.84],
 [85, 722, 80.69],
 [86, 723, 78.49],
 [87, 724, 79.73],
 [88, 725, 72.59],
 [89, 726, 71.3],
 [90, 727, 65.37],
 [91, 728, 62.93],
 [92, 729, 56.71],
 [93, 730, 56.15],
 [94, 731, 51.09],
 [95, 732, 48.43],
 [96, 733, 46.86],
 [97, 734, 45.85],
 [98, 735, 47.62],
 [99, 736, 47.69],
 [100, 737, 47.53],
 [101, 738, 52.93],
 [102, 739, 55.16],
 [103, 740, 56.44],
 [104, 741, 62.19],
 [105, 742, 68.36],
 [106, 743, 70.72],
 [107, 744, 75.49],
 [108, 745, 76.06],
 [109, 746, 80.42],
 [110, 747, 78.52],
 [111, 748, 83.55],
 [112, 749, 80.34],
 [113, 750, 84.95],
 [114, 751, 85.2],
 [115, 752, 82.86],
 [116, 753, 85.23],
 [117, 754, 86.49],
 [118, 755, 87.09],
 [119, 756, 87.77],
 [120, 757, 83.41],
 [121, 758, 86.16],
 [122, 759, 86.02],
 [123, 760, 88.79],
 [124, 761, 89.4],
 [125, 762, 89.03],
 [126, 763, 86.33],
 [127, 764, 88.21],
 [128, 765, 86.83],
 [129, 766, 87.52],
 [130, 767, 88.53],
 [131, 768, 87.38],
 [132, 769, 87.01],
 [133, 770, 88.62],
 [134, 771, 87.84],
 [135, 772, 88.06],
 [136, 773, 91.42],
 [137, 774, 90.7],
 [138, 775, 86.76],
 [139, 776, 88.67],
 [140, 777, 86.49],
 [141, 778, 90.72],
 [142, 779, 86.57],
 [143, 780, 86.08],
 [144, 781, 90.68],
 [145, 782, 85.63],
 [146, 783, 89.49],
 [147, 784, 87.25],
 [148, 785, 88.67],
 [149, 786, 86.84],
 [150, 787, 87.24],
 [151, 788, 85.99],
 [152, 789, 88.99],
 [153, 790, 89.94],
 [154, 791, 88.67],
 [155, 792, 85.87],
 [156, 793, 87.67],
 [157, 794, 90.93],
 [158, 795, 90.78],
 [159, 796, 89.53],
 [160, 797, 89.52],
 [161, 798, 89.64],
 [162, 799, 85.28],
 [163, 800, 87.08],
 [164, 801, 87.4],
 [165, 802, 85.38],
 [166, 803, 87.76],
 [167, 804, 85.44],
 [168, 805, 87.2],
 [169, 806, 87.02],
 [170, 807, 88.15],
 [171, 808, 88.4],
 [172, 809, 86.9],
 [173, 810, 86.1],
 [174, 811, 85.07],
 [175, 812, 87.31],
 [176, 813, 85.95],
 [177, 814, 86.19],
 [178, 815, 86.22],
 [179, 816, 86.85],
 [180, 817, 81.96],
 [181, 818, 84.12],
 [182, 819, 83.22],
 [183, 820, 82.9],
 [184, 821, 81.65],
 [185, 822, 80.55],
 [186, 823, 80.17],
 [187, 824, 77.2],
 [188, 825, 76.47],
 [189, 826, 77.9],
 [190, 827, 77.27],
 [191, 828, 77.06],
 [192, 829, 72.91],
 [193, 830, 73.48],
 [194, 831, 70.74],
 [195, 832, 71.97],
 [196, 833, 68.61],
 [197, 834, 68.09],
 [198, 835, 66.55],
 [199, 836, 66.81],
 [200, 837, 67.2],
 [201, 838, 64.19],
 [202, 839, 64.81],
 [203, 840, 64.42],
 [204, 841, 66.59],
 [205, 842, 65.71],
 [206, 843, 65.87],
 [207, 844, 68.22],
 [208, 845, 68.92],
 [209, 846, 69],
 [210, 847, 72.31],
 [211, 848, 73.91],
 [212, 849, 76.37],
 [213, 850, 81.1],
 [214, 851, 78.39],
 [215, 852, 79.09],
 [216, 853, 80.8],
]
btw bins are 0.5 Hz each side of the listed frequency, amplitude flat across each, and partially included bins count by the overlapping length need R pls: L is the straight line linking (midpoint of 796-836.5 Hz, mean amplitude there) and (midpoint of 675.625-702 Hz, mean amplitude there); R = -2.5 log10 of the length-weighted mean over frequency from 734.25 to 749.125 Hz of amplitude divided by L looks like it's 0.29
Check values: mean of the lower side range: 87.1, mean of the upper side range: 81.6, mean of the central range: 64.8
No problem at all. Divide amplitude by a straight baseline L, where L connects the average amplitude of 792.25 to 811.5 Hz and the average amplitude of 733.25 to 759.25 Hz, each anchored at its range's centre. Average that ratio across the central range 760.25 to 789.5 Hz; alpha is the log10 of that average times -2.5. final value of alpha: -0.10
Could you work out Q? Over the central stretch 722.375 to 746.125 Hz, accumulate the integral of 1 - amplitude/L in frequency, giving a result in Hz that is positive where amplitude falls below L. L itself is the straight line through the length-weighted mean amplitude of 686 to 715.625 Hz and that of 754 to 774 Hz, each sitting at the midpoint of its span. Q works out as 7.16 Hz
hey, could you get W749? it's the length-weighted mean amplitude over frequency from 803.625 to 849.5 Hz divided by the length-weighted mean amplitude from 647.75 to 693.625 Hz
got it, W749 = 0.9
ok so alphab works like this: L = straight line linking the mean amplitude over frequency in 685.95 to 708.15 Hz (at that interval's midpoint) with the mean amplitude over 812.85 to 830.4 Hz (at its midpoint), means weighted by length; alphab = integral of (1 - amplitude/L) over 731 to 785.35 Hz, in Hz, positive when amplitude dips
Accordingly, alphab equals 3.4 Hz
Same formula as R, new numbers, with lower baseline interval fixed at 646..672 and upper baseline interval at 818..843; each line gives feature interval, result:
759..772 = -0.13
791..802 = -0.17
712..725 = -0.03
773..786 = -0.15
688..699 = -0.03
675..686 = -0.02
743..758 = -0.04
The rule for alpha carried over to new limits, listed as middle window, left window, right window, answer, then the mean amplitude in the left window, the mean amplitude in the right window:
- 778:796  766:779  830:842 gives -0.06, 88.4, 67.5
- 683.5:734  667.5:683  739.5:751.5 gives 0.00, 87.3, 75.2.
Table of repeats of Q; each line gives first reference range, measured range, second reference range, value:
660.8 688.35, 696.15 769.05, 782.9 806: 7.3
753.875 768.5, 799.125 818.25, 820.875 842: -2.4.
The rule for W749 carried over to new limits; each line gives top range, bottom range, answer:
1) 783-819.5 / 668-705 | 1.00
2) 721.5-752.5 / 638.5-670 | 0.76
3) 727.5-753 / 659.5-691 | 0.74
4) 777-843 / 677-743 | 1.04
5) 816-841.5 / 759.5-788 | 0.84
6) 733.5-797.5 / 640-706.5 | 0.94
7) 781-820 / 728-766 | 1.21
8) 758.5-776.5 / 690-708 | 1.00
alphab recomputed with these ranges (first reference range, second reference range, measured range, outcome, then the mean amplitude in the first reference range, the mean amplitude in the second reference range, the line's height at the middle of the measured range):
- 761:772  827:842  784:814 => -3.4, 87.8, 69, 78.8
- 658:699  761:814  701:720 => -0.2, 86.8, 87.8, 87.1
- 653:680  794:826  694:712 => -0.5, 87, 85.4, 86.6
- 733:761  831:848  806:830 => -4.7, 72.9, 67.7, 68.9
